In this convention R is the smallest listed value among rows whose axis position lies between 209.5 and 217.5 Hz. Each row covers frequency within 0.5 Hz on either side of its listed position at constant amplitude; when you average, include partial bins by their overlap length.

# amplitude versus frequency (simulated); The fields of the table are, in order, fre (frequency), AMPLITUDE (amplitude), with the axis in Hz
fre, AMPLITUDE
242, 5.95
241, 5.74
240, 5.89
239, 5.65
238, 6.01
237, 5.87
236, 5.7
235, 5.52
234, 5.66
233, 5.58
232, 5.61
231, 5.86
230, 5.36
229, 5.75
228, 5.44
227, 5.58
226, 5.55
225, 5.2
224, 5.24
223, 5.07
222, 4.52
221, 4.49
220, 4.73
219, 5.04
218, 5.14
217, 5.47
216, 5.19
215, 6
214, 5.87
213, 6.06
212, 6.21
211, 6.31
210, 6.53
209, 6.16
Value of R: 5.19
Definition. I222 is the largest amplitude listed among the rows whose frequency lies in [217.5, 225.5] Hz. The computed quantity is 5.24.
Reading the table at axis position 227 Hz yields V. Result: 5.58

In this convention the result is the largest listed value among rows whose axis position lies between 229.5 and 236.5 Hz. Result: 5.86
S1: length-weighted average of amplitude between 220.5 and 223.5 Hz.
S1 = 4.69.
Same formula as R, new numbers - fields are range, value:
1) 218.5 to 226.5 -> 4.49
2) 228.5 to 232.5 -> 5.36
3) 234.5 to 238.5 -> 5.52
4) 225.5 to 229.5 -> 5.44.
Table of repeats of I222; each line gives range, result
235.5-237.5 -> 5.87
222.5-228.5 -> 5.58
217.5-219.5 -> 5.14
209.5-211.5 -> 6.53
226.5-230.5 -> 5.75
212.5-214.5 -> 6.06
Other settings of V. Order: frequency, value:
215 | 6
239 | 5.65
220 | 4.73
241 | 5.74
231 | 5.86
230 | 5.36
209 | 6.16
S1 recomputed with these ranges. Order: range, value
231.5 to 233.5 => 5.6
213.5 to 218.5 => 5.53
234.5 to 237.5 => 5.7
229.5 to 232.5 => 5.61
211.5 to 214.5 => 6.05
